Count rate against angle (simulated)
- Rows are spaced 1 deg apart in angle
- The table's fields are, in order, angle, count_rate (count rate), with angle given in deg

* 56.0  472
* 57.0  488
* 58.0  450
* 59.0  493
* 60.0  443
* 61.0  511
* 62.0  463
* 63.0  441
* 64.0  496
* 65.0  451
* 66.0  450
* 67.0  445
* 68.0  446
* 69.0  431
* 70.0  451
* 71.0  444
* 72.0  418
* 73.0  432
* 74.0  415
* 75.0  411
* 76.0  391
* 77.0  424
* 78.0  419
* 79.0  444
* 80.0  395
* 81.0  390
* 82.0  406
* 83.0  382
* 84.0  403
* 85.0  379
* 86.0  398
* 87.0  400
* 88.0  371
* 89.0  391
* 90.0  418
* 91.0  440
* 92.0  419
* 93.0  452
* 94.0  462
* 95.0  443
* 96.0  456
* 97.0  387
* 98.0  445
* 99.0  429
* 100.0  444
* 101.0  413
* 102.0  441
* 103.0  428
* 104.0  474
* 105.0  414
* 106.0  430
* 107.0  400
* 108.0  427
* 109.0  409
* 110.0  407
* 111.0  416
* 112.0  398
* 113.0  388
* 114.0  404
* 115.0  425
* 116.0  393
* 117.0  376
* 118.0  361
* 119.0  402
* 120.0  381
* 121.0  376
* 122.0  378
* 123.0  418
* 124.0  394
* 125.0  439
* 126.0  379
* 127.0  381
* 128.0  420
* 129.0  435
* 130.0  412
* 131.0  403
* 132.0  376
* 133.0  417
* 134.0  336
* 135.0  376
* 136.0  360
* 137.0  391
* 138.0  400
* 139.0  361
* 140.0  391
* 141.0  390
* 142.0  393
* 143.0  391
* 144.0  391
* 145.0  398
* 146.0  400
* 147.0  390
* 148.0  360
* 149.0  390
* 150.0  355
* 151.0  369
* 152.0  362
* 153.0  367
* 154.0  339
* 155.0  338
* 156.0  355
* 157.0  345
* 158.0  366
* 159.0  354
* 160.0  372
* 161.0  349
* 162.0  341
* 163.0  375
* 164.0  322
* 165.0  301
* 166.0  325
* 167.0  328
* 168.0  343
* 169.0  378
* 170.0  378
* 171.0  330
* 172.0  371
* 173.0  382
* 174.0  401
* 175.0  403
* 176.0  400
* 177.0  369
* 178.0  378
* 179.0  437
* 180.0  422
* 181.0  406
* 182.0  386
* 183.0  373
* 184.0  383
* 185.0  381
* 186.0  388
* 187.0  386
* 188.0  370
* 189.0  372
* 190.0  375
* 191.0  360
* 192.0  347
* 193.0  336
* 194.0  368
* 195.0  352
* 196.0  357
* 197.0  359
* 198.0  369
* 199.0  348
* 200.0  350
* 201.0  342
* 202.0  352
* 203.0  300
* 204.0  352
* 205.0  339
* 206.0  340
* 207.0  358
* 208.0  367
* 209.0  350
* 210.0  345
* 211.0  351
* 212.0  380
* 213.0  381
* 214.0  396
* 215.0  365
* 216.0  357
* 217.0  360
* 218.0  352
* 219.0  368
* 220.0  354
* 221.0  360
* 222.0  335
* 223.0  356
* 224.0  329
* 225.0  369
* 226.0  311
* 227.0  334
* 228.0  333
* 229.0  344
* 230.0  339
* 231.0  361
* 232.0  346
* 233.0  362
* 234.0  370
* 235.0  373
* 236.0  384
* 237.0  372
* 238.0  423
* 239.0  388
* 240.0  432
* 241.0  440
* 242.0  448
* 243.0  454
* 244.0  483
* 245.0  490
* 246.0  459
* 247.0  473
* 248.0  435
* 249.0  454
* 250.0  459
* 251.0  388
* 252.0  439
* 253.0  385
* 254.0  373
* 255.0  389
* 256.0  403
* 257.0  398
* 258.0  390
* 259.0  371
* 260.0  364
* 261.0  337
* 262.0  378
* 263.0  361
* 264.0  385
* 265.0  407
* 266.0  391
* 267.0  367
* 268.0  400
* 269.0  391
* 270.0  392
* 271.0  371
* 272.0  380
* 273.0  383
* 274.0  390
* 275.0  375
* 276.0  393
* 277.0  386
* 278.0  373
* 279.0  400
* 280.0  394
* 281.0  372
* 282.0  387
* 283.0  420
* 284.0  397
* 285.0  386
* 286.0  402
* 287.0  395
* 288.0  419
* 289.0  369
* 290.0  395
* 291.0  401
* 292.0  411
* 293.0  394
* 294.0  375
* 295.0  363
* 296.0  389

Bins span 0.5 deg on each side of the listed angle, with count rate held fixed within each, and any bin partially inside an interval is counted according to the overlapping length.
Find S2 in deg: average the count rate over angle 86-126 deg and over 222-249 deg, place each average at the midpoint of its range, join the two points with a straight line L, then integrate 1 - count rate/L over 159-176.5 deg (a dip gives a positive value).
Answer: 1.95 deg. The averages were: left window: 413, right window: 393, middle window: 359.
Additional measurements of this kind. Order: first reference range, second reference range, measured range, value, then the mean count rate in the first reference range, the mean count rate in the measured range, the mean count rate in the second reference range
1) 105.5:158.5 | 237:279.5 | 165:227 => 5.2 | 388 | 363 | 404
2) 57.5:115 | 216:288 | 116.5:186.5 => 5.8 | 427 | 378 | 388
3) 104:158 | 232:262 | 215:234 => 2.6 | 389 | 349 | 410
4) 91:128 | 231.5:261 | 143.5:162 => 2.1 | 414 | 366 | 411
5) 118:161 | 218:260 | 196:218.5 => 1.9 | 382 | 355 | 391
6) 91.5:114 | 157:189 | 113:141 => 1.0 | 426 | 392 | 371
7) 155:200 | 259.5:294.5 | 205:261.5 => -0.8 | 366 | 383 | 387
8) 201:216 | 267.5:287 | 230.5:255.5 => -2.9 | 355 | 415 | 389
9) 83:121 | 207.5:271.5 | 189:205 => 1.7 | 413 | 351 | 385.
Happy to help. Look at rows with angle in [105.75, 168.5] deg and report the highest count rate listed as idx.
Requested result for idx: 439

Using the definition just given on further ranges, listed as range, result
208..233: 396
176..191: 437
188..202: 375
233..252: 490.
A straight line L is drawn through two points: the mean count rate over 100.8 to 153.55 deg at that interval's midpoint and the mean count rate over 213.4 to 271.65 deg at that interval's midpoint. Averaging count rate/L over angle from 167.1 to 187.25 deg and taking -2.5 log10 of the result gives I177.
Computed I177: 0.02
